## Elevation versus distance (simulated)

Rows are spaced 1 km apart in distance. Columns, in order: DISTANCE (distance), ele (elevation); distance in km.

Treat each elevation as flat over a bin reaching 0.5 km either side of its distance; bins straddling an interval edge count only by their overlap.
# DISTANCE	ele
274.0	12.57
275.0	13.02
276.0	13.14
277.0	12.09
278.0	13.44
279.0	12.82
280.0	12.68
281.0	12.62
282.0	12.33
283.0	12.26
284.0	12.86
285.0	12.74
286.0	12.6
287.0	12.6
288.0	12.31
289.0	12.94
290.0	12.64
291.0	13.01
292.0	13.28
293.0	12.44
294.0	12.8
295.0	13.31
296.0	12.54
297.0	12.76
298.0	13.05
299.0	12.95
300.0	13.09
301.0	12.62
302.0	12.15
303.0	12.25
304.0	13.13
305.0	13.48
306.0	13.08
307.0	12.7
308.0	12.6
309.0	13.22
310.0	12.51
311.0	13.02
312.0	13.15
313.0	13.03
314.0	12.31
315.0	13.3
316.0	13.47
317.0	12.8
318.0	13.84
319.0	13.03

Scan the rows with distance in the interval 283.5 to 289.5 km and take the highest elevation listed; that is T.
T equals 12.94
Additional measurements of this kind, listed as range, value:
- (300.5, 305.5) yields 13.48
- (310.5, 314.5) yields 13.15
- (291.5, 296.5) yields 13.31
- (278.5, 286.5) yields 12.86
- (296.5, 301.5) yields 13.09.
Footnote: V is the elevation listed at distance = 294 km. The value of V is 12.8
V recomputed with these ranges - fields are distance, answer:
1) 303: 12.25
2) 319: 13.03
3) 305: 13.48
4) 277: 12.09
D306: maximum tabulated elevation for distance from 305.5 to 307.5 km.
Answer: 13.08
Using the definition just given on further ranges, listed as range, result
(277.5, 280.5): 13.44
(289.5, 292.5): 13.28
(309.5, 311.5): 13.02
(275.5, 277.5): 13.14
